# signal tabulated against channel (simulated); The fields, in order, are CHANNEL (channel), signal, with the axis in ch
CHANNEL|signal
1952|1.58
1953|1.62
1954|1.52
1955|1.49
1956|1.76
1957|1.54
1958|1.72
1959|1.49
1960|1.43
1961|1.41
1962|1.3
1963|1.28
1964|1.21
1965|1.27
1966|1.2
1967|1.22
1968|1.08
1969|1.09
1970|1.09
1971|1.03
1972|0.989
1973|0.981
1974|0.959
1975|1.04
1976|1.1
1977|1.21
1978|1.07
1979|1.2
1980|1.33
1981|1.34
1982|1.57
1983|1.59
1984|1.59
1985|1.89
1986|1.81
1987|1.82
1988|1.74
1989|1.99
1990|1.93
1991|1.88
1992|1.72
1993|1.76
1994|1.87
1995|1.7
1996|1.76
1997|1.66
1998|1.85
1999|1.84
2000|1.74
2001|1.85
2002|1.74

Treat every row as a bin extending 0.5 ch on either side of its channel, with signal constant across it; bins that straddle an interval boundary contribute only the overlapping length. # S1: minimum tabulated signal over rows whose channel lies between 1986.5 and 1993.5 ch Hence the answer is 1.72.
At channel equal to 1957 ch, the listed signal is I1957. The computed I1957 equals 1.54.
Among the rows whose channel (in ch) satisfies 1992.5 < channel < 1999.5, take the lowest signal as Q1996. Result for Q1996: 1.66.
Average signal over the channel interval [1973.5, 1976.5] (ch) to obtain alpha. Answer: 1.03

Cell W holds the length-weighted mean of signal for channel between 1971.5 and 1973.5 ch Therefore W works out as 0.985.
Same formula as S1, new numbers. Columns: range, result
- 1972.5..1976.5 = 0.959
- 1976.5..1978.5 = 1.07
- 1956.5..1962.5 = 1.3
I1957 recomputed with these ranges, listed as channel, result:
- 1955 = 1.49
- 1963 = 1.28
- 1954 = 1.52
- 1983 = 1.59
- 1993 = 1.76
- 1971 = 1.03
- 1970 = 1.09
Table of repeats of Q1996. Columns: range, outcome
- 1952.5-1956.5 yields 1.49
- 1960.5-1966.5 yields 1.2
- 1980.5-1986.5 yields 1.34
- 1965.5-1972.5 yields 0.989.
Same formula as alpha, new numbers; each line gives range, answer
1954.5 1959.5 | 1.6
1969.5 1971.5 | 1.06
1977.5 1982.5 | 1.3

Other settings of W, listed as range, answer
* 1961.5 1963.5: 1.29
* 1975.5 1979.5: 1.15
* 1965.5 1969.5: 1.15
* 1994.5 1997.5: 1.71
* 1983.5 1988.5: 1.77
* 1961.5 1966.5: 1.25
